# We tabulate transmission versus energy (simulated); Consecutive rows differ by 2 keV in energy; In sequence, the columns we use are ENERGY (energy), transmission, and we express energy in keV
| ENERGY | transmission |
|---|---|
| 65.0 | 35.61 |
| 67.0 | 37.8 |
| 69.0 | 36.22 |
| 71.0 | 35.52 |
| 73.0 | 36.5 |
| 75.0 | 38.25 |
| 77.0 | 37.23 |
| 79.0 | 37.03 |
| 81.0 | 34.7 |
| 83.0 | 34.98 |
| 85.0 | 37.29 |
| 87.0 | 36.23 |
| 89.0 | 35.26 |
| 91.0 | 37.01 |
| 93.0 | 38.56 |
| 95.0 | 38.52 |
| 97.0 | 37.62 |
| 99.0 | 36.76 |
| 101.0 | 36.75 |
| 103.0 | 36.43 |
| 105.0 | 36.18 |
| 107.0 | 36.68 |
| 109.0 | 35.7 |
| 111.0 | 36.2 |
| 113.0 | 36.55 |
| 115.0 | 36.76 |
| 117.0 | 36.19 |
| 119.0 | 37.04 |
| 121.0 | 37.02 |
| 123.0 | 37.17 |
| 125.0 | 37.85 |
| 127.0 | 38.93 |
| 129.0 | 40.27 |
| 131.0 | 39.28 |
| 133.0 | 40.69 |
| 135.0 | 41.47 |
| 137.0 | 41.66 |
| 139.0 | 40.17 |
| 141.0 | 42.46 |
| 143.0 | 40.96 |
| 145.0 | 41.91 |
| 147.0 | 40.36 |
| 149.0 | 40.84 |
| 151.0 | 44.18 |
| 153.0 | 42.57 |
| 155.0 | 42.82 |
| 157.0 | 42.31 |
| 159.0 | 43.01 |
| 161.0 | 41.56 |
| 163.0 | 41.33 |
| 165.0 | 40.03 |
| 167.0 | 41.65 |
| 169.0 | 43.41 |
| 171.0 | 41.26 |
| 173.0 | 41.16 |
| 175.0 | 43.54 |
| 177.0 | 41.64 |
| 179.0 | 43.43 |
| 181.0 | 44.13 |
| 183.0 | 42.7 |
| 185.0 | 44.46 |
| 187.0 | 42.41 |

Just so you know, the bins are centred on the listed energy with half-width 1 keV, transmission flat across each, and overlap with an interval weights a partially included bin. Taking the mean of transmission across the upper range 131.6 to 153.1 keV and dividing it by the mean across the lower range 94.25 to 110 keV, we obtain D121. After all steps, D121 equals 1.1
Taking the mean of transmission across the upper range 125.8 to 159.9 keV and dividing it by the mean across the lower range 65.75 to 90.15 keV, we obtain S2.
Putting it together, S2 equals 1.1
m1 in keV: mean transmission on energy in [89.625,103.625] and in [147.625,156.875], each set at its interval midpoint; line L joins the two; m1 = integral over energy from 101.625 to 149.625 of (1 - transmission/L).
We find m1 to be 1.66 keV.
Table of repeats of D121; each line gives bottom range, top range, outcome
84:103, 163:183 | 1.14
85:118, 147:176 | 1.15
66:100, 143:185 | 1.15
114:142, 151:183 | 1.08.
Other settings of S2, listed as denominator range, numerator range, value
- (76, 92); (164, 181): 1.16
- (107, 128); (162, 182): 1.14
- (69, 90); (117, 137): 1.07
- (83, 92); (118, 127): 1.03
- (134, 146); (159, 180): 1.01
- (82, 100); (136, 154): 1.13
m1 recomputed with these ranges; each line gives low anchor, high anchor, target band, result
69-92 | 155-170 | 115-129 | 0.6 keV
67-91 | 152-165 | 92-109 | 0.4 keV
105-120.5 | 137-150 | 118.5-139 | -0.2 keV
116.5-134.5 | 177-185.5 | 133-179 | -0.8 keV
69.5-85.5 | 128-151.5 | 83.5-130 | 1.9 keV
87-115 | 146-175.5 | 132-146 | -0.4 keV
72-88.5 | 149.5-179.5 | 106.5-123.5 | 1.0 keV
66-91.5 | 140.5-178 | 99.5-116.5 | 0.9 keV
